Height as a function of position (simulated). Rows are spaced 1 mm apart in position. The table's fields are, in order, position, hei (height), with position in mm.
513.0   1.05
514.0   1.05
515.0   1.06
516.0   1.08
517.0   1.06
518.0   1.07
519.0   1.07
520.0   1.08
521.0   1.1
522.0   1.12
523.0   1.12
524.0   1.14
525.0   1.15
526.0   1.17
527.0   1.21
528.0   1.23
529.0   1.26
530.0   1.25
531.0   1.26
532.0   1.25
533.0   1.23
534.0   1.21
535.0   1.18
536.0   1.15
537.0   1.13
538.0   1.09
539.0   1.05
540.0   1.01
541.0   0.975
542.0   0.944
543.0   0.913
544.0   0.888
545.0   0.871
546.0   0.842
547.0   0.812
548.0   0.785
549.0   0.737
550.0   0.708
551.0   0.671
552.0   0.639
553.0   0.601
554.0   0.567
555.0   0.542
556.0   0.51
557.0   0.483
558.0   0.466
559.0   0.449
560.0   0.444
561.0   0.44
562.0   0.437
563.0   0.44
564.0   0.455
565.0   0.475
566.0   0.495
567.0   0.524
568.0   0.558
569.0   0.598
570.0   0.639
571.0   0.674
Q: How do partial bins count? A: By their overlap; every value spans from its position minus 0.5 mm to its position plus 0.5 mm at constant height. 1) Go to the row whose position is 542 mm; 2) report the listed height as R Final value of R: 0.944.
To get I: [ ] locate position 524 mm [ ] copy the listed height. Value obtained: 1.14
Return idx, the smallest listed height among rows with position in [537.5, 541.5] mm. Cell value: 0.975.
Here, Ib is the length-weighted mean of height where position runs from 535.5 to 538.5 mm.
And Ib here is 1.12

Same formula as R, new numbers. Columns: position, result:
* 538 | 1.09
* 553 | 0.601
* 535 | 1.18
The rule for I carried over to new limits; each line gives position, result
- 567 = 0.524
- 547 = 0.812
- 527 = 1.21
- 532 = 1.25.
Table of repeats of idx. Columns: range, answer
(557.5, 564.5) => 0.437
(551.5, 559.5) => 0.449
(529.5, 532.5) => 1.25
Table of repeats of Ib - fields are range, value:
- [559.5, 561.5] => 0.442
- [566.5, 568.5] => 0.541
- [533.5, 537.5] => 1.17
